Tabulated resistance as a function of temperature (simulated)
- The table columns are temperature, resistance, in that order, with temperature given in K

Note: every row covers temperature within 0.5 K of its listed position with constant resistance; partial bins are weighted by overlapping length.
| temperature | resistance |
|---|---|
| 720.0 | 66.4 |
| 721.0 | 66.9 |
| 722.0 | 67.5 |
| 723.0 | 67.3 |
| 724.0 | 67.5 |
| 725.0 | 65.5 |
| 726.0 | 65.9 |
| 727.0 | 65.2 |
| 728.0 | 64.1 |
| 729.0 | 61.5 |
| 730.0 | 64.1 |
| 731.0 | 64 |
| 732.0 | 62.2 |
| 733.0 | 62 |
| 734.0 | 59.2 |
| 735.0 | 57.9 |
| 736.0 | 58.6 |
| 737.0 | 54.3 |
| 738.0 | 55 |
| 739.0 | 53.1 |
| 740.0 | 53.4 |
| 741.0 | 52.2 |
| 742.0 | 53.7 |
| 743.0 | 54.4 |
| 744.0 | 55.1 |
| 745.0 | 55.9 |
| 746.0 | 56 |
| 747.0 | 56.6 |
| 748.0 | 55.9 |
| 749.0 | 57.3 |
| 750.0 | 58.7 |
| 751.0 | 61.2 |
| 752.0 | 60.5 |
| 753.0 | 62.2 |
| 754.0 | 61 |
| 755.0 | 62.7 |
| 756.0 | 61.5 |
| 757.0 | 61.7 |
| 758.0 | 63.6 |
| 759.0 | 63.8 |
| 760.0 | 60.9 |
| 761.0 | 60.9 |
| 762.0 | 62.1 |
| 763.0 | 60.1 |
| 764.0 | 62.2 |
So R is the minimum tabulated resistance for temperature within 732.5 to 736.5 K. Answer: 57.9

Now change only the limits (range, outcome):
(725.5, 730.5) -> 61.5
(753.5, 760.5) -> 60.9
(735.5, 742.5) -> 52.2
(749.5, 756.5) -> 58.7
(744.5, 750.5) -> 55.9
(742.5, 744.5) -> 54.4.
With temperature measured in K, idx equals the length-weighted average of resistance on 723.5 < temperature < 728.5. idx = 65.6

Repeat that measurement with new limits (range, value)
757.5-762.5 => 62.3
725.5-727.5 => 65.6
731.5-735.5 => 60.3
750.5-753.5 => 61.3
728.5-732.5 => 63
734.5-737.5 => 56.9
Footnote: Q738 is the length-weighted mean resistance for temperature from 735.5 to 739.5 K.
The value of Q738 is 55.2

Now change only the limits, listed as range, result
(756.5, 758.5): 62.7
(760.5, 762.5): 61.5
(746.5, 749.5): 56.6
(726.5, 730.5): 63.7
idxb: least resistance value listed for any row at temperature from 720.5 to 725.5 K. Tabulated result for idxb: 65.5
